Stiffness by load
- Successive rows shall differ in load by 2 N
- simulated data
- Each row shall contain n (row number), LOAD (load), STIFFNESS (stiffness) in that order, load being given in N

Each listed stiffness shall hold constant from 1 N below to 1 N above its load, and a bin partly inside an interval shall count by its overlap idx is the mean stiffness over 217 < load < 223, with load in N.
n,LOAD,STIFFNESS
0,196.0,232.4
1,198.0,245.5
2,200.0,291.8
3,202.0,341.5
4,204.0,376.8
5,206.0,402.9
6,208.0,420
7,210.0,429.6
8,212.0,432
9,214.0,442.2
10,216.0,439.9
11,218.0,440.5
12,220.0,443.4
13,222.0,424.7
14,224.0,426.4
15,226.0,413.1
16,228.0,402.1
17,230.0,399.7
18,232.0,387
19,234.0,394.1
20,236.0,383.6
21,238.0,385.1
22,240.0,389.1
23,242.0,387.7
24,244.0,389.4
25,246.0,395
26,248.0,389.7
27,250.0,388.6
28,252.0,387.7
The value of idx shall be 436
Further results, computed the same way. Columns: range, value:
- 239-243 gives 388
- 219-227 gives 427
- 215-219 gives 440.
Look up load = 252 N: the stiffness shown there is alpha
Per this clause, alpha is 387.7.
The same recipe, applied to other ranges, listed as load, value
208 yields 420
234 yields 394.1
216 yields 439.9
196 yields 232.4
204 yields 376.8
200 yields 291.8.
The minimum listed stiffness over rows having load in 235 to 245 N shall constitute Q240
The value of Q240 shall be 383.6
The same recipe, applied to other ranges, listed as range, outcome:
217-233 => 387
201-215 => 341.5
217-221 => 440.5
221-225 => 424.7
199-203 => 291.8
